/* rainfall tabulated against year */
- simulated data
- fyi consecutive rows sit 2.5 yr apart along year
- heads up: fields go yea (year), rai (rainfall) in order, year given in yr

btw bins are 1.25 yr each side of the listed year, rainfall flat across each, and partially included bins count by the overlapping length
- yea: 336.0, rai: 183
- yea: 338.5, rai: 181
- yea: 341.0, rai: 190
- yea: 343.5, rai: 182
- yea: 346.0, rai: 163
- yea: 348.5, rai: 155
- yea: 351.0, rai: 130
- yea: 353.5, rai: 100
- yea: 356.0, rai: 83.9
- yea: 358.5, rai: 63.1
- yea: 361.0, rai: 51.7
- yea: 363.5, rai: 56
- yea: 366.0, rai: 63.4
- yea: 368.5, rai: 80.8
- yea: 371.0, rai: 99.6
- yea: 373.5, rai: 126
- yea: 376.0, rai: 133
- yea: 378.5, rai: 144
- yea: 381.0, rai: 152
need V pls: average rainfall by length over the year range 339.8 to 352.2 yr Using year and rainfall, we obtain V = 164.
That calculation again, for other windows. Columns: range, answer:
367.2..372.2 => 89.8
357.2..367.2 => 58.7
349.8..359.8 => 93.9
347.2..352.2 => 143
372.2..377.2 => 129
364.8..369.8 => 72.5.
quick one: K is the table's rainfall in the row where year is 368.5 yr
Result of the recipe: 80.8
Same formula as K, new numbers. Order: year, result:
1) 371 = 99.6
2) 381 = 152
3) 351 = 130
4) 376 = 133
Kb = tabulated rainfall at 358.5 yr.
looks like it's 63.1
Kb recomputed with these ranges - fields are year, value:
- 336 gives 183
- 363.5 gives 56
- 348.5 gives 155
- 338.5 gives 181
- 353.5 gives 100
